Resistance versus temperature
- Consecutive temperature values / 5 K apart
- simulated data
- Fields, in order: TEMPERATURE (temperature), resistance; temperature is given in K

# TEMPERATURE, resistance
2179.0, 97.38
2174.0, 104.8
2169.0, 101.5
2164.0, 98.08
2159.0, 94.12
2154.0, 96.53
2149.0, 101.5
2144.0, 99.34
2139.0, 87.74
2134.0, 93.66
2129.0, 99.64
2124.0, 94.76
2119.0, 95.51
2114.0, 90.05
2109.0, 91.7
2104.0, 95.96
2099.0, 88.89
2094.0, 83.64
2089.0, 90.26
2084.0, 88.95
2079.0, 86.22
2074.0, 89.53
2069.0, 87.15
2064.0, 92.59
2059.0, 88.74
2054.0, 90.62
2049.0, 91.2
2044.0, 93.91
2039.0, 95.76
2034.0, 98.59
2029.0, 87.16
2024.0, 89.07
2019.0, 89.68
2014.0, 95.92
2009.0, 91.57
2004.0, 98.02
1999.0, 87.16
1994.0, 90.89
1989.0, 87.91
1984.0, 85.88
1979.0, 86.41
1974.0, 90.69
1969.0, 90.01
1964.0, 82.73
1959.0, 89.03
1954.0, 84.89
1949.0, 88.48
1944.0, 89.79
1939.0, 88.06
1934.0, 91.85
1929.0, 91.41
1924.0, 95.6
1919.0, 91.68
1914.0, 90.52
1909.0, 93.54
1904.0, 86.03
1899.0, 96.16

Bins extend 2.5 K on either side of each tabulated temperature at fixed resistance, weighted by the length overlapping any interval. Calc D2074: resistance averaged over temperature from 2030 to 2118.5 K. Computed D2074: 90.9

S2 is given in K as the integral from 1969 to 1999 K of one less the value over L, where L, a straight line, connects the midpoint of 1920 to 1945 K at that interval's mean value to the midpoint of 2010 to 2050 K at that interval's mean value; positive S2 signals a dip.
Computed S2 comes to 1.21 K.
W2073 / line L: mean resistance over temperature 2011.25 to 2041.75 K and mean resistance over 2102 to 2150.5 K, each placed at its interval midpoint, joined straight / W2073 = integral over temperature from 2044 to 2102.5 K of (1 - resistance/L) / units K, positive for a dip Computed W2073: 2.8 K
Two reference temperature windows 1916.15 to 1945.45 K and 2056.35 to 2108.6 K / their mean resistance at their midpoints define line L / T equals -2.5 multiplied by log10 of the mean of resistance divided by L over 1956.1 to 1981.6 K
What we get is 0.039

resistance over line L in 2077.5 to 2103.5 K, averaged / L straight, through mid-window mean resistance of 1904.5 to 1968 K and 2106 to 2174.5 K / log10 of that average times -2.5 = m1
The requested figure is 0.07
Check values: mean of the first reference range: 89.7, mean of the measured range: 88.3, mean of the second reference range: 96.1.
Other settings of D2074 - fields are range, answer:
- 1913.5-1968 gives 89.4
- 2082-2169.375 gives 93.8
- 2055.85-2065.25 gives 90.4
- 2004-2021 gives 93.3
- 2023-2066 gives 92.1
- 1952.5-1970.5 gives 86.6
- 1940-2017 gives 89.3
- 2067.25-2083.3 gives 87.8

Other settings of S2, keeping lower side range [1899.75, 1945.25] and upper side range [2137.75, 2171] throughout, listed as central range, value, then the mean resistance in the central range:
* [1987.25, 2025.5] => 0.8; 91.4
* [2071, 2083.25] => 0.9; 88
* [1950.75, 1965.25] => 1.0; 85.9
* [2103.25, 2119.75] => 0.6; 92.8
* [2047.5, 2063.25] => 0.7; 90.4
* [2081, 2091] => 0.6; 89.4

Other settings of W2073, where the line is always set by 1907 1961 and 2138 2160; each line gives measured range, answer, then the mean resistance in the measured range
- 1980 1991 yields 0.61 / 86.8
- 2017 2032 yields 0.65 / 88.9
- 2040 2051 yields 0.06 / 93.1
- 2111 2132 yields 0.19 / 94.9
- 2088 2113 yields 1.33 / 90.1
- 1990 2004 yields 0.26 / 90.5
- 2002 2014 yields -0.31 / 94.9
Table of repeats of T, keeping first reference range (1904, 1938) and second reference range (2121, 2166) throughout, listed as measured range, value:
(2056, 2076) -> 0.060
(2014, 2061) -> 0.025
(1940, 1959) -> 0.053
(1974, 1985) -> 0.069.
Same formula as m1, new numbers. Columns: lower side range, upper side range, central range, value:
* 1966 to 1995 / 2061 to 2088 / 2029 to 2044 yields -0.07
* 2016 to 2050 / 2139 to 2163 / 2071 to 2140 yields 0.05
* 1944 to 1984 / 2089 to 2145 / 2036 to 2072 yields -0.01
